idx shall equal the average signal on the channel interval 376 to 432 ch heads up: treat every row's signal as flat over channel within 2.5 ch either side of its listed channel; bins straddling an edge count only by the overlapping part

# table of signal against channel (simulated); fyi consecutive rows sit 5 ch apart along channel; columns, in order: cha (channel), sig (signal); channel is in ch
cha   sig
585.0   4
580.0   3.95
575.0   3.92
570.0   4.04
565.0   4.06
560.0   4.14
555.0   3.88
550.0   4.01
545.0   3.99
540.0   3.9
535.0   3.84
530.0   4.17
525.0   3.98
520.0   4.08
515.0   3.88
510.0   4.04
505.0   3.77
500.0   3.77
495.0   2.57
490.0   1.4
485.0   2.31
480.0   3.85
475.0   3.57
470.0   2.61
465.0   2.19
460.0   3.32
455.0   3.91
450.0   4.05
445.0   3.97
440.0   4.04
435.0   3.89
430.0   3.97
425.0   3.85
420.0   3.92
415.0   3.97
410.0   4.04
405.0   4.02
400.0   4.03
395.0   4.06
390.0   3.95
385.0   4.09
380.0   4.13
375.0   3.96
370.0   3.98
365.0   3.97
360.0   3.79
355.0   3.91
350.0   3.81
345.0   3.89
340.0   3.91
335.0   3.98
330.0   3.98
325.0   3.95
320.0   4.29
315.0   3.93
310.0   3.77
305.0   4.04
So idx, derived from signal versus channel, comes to 4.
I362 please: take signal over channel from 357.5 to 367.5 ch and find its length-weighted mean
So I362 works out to 3.88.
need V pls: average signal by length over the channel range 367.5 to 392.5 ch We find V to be 4.02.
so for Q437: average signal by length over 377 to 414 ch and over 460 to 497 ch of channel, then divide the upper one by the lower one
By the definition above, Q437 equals 0.67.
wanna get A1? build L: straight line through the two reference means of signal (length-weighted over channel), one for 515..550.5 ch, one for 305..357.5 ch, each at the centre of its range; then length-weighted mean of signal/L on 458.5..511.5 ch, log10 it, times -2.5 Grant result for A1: 0.302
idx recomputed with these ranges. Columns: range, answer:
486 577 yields 3.72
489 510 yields 3.12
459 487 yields 2.97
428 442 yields 3.96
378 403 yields 4.05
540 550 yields 3.97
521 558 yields 3.97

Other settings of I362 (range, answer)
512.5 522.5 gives 3.98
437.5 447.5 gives 4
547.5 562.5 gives 4.01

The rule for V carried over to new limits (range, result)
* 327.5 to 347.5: 3.94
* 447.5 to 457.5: 3.98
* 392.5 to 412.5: 4.04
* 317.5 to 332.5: 4.07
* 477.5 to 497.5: 2.53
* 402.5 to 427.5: 3.96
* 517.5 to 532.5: 4.08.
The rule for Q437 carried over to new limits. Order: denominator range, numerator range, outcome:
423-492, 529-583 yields 1.19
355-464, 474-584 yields 0.94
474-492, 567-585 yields 1.44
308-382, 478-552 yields 0.90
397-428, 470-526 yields 0.84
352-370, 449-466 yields 0.87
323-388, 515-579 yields 1.01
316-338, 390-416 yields 1.00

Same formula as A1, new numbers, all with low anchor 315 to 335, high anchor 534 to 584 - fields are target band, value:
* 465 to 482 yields 0.26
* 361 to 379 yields 0.02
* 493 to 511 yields 0.14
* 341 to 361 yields 0.05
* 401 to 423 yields 0.01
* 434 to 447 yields 0.01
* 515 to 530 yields -0.01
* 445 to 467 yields 0.16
